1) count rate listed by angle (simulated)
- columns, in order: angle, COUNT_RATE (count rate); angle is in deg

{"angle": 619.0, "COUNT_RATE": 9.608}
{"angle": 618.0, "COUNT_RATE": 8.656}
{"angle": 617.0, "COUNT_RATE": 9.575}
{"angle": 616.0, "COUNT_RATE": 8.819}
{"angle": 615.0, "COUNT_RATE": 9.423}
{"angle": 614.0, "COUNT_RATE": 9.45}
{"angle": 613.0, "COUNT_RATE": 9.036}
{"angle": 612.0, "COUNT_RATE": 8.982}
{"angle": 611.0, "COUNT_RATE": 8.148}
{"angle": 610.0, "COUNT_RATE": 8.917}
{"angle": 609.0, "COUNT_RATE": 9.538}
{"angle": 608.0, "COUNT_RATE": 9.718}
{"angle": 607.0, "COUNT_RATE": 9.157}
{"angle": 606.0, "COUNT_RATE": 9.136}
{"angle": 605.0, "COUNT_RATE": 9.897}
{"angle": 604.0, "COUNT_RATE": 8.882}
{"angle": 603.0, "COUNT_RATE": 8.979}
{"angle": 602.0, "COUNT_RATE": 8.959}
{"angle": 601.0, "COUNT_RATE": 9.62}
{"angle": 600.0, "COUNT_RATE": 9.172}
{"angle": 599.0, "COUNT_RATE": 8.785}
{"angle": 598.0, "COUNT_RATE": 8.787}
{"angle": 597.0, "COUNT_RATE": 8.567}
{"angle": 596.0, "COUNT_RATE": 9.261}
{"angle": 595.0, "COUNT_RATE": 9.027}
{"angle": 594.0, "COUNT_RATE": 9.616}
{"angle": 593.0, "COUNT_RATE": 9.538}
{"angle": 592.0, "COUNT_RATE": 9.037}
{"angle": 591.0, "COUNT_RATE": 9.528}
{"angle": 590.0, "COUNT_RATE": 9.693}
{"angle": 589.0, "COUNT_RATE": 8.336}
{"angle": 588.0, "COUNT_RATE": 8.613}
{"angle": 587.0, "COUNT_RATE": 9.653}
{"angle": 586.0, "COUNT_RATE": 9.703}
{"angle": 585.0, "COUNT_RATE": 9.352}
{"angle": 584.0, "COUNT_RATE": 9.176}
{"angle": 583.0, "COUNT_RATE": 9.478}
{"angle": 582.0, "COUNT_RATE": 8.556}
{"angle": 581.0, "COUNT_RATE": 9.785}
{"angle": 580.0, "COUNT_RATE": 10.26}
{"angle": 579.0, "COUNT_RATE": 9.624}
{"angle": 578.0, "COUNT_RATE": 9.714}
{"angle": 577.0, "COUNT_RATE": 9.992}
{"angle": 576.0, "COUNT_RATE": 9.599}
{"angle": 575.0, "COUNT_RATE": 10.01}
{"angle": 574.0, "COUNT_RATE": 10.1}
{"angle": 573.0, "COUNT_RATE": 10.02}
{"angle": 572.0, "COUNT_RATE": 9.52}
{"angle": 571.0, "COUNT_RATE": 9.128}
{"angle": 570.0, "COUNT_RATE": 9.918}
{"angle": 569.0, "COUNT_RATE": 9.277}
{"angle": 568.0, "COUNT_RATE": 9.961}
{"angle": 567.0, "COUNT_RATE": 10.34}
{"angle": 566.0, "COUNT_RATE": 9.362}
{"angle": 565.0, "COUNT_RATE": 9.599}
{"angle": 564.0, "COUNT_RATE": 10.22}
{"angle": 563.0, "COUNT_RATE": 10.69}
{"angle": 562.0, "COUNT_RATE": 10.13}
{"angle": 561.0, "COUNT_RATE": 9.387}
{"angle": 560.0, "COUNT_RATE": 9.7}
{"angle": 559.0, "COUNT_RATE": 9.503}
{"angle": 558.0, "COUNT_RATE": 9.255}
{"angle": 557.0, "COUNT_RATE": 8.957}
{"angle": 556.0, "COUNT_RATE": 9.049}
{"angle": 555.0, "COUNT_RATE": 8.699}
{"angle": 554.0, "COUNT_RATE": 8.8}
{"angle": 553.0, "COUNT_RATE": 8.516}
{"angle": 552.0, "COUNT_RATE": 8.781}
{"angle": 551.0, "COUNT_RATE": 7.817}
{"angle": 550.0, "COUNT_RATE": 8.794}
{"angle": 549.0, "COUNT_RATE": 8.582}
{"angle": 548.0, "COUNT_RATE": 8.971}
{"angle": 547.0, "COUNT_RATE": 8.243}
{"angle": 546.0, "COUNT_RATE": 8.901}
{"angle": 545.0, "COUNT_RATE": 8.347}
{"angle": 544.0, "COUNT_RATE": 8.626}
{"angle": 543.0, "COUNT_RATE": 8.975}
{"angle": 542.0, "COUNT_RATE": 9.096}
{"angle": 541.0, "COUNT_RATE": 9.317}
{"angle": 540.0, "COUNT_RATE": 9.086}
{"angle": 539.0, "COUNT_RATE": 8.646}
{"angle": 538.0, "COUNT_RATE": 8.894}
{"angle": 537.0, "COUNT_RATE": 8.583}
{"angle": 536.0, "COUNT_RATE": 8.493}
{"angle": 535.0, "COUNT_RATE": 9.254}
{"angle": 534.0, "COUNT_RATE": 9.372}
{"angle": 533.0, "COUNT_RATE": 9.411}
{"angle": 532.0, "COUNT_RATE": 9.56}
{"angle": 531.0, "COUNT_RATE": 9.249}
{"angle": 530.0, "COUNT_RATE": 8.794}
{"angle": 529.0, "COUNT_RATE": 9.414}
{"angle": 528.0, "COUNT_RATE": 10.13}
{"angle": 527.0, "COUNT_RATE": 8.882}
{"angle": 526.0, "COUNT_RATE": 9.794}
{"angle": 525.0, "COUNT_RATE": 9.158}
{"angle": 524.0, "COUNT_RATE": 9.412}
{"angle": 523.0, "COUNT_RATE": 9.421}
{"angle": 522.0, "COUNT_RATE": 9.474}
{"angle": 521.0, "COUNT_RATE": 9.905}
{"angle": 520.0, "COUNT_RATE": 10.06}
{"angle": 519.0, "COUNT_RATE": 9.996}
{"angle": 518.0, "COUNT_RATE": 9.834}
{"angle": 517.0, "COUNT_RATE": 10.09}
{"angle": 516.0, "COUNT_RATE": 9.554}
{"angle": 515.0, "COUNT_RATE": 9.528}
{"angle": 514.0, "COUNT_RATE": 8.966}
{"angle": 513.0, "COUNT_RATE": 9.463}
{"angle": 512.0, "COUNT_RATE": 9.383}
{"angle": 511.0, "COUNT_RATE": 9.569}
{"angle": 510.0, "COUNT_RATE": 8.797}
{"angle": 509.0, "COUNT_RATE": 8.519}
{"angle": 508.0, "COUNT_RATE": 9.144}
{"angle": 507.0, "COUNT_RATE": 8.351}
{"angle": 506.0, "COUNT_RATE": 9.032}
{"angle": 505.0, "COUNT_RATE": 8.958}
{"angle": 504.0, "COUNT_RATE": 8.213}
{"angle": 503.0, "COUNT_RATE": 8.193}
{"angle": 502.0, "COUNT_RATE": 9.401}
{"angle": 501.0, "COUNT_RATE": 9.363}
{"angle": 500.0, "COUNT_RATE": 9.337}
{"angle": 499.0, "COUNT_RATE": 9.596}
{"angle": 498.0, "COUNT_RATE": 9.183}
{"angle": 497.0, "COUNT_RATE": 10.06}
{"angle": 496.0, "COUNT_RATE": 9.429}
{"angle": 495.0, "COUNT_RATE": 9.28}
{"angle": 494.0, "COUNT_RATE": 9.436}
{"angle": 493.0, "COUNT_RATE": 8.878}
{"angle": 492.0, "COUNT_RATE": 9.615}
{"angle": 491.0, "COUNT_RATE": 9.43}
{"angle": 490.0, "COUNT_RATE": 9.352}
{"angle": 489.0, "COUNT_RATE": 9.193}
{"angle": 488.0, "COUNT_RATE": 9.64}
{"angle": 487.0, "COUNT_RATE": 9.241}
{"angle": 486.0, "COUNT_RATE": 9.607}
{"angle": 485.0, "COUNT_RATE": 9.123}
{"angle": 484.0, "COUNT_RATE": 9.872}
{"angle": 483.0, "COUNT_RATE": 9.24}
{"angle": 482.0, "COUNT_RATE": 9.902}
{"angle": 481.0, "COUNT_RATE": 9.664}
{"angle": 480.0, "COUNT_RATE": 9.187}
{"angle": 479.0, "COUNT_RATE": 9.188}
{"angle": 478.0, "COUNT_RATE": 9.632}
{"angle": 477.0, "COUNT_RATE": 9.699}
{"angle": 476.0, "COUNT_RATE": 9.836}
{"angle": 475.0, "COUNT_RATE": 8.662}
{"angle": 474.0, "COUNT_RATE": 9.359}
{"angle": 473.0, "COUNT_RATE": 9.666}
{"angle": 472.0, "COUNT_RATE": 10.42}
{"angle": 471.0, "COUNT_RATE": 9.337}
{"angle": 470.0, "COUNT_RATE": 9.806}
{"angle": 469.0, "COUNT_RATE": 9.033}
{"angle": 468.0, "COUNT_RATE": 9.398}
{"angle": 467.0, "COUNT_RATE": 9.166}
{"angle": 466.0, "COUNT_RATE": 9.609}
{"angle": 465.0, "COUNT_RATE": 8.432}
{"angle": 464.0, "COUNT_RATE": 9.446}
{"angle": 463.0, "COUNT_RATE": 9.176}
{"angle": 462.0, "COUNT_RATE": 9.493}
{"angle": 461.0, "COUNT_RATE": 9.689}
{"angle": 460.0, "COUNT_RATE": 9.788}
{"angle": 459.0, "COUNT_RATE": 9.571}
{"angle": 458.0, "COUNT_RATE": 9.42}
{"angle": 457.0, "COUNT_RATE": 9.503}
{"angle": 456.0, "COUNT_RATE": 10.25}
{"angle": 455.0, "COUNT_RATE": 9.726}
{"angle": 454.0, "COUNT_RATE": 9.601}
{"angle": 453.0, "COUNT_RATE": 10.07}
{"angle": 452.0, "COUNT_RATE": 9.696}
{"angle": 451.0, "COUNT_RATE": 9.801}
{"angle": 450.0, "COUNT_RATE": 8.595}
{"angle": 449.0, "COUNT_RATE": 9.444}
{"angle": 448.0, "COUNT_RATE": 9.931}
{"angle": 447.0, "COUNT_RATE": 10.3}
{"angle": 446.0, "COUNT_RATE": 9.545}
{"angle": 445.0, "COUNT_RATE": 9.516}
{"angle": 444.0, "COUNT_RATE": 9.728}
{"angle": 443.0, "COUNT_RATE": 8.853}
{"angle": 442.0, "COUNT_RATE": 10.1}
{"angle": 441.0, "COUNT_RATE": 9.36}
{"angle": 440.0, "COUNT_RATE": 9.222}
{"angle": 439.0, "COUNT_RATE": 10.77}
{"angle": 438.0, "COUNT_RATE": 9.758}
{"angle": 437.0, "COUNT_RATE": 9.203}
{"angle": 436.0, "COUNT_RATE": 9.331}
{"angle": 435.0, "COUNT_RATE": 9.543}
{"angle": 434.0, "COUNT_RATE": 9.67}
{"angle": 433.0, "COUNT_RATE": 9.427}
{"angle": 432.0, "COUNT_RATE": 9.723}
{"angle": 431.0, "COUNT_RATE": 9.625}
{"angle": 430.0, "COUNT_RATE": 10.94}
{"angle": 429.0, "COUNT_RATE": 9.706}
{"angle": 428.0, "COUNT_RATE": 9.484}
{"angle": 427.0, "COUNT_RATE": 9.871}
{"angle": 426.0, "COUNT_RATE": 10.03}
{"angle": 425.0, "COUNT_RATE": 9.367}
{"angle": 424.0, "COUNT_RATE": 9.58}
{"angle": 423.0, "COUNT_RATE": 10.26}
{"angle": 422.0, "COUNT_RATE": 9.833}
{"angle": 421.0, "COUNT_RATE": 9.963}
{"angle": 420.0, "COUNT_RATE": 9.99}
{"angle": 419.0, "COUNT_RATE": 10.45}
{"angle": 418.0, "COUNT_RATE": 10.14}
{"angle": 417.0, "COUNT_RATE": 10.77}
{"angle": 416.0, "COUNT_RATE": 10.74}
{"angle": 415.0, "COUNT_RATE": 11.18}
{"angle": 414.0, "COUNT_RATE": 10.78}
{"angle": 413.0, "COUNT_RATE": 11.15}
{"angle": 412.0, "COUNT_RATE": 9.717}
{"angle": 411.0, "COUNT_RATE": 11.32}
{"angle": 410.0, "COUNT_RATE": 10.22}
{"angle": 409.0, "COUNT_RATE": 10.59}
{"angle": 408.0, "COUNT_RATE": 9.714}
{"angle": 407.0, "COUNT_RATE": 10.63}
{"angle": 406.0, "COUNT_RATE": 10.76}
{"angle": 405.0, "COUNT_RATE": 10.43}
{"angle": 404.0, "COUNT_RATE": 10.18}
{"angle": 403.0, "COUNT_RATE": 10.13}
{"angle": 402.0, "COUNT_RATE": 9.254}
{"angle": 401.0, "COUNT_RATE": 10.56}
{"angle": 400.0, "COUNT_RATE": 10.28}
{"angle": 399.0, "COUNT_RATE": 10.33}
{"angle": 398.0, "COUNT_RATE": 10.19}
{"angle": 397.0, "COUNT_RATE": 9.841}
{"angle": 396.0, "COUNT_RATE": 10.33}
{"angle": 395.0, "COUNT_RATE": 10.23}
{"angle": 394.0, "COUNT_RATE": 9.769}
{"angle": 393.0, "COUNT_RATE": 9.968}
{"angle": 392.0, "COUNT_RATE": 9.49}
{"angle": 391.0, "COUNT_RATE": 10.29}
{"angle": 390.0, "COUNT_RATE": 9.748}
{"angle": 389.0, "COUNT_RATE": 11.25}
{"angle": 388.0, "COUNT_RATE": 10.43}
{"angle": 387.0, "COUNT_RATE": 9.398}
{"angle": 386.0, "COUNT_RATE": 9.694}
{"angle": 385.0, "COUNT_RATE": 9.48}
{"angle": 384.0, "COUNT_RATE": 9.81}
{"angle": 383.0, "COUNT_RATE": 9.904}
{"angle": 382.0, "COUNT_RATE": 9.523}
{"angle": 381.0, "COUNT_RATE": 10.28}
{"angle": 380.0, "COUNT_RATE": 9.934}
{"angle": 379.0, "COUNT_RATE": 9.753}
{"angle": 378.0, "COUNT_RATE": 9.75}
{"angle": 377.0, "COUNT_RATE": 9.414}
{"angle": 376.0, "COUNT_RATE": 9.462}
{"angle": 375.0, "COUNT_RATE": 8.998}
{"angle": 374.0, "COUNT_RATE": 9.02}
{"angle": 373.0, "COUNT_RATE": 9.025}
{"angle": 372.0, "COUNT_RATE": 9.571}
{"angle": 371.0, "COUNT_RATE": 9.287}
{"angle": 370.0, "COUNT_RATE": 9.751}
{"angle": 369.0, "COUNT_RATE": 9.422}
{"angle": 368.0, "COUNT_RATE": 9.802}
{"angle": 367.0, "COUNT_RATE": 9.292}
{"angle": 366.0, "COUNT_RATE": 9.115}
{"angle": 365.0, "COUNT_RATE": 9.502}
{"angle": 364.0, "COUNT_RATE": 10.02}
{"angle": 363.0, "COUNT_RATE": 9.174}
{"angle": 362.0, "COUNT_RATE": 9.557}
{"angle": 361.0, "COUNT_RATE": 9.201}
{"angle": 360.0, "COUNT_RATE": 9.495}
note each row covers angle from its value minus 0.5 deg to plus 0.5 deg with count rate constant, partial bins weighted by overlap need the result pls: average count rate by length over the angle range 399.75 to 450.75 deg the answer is 9.99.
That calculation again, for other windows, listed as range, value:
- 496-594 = 9.3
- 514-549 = 9.24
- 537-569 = 9.13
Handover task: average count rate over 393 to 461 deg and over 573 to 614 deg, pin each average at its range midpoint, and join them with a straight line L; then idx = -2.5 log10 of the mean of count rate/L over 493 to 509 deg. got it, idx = 0.066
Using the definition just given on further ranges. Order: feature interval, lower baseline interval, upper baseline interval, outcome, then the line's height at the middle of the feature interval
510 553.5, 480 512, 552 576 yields 0.03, 9.41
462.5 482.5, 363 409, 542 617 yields 0.02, 9.59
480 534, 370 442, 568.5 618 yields 0.03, 9.62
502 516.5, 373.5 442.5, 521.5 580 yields 0.06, 9.5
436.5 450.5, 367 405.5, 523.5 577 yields 0.00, 9.63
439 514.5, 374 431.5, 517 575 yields 0.03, 9.68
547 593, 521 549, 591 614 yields -0.03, 9.12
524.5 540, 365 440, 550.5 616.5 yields 0.04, 9.51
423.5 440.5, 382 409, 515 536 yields 0.02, 9.92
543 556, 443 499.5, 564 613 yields 0.10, 9.42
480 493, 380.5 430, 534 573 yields 0.02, 9.61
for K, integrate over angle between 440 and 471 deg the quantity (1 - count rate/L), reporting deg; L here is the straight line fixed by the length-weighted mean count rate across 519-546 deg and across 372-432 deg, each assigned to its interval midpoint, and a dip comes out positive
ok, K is 0.6 deg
